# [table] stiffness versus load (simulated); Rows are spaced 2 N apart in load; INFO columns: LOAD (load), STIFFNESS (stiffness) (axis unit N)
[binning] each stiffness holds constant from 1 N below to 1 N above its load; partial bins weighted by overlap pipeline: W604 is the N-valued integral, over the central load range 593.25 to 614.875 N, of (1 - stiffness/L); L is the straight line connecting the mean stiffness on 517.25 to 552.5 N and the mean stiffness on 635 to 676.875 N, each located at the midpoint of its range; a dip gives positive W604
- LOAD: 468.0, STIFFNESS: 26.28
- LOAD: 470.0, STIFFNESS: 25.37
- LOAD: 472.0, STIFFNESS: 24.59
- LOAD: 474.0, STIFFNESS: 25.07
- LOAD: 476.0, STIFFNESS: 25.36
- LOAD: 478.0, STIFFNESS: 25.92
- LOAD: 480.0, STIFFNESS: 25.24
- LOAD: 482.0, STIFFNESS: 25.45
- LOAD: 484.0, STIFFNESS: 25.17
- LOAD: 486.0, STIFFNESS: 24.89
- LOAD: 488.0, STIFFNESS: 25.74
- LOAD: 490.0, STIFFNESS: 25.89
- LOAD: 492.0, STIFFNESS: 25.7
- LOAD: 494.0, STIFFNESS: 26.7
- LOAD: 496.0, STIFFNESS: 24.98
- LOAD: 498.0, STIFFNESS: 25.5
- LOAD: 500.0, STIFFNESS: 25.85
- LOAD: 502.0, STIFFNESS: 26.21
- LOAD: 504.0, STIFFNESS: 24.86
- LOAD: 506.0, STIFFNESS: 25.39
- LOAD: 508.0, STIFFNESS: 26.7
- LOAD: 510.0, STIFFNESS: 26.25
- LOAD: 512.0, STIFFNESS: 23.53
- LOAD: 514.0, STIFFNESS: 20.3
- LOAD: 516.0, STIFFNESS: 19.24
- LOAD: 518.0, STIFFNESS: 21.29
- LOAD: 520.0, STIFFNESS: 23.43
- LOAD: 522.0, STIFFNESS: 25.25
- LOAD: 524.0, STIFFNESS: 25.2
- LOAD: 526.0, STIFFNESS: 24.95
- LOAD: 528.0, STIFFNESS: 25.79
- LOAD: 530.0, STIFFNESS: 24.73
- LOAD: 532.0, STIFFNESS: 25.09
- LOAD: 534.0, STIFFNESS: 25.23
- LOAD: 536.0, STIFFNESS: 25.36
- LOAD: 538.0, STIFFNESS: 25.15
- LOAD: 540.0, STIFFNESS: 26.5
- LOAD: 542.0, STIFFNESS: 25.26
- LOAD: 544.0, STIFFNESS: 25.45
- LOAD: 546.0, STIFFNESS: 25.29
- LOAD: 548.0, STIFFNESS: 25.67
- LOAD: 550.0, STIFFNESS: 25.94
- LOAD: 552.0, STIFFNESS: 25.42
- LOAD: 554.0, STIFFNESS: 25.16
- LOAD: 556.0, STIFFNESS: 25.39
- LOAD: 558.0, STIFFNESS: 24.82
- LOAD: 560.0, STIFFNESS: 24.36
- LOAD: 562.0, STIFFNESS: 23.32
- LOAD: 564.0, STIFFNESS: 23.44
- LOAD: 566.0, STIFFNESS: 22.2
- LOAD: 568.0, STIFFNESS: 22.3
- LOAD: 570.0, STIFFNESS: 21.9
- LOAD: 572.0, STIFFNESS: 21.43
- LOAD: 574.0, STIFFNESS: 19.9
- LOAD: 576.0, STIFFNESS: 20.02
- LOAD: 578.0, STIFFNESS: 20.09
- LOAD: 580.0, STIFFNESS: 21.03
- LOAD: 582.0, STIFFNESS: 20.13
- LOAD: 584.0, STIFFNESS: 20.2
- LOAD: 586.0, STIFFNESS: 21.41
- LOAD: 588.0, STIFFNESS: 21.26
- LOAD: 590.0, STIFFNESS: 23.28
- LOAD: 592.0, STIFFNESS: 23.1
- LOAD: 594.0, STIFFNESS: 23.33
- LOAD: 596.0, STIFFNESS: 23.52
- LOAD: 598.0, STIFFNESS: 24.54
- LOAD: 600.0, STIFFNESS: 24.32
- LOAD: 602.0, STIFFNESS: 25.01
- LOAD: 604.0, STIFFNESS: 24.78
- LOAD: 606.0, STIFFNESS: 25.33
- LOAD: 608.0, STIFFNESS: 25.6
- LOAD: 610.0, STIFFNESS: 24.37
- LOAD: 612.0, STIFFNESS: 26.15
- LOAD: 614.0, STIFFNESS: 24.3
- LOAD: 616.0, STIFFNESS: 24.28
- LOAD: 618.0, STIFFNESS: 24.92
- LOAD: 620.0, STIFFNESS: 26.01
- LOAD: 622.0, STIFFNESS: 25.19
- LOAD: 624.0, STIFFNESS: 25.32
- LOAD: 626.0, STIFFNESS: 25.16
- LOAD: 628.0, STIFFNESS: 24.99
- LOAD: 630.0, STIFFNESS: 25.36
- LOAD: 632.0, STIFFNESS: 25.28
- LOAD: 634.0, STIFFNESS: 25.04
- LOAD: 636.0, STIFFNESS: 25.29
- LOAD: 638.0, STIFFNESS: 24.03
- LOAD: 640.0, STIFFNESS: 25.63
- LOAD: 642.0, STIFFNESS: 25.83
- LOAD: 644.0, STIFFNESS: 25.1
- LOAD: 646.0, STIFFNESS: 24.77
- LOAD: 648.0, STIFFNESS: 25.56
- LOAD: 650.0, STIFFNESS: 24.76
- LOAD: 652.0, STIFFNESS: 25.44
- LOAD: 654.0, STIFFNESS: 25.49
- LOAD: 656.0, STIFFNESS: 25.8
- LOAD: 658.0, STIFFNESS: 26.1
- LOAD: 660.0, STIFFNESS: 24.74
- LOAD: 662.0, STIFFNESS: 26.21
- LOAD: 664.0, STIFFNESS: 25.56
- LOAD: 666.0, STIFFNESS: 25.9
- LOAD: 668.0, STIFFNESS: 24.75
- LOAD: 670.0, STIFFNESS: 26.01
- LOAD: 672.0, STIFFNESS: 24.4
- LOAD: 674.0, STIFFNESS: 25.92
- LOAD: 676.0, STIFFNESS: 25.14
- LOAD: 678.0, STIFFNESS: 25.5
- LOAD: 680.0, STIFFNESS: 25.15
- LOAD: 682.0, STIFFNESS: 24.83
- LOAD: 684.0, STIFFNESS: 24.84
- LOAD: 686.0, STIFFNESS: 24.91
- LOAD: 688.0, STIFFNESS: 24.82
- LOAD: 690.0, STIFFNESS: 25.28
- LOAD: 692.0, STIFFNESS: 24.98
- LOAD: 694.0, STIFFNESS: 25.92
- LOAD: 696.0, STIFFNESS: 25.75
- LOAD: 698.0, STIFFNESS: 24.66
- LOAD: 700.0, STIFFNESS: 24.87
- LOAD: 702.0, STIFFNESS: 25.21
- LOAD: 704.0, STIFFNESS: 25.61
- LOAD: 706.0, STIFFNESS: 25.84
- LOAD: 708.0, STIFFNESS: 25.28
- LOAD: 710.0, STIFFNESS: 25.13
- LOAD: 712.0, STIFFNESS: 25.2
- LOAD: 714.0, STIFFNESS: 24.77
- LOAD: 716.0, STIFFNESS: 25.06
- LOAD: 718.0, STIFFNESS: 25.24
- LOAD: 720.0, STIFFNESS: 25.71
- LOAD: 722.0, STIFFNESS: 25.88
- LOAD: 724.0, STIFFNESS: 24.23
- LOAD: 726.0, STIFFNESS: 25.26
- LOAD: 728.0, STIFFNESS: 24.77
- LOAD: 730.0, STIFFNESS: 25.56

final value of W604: 0.5 N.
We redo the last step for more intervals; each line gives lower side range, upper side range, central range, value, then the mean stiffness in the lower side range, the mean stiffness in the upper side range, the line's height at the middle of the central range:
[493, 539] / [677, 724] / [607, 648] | -0.2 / 24.7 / 25.2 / 25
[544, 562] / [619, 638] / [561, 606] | 5.0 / 25.2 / 25.2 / 25.2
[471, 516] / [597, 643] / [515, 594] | 5.1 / 25.1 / 25.1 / 25.1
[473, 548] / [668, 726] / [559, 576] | 1.9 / 25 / 25.2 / 25.1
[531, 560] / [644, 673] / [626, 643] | 0.1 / 25.4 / 25.4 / 25.4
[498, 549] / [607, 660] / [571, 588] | 3.0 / 24.7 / 25.2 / 25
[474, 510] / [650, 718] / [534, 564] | 0.4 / 25.6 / 25.3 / 25.5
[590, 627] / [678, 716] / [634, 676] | -0.7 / 24.7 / 25.2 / 24.9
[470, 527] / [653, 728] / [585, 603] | 1.3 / 24.8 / 25.3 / 25.1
